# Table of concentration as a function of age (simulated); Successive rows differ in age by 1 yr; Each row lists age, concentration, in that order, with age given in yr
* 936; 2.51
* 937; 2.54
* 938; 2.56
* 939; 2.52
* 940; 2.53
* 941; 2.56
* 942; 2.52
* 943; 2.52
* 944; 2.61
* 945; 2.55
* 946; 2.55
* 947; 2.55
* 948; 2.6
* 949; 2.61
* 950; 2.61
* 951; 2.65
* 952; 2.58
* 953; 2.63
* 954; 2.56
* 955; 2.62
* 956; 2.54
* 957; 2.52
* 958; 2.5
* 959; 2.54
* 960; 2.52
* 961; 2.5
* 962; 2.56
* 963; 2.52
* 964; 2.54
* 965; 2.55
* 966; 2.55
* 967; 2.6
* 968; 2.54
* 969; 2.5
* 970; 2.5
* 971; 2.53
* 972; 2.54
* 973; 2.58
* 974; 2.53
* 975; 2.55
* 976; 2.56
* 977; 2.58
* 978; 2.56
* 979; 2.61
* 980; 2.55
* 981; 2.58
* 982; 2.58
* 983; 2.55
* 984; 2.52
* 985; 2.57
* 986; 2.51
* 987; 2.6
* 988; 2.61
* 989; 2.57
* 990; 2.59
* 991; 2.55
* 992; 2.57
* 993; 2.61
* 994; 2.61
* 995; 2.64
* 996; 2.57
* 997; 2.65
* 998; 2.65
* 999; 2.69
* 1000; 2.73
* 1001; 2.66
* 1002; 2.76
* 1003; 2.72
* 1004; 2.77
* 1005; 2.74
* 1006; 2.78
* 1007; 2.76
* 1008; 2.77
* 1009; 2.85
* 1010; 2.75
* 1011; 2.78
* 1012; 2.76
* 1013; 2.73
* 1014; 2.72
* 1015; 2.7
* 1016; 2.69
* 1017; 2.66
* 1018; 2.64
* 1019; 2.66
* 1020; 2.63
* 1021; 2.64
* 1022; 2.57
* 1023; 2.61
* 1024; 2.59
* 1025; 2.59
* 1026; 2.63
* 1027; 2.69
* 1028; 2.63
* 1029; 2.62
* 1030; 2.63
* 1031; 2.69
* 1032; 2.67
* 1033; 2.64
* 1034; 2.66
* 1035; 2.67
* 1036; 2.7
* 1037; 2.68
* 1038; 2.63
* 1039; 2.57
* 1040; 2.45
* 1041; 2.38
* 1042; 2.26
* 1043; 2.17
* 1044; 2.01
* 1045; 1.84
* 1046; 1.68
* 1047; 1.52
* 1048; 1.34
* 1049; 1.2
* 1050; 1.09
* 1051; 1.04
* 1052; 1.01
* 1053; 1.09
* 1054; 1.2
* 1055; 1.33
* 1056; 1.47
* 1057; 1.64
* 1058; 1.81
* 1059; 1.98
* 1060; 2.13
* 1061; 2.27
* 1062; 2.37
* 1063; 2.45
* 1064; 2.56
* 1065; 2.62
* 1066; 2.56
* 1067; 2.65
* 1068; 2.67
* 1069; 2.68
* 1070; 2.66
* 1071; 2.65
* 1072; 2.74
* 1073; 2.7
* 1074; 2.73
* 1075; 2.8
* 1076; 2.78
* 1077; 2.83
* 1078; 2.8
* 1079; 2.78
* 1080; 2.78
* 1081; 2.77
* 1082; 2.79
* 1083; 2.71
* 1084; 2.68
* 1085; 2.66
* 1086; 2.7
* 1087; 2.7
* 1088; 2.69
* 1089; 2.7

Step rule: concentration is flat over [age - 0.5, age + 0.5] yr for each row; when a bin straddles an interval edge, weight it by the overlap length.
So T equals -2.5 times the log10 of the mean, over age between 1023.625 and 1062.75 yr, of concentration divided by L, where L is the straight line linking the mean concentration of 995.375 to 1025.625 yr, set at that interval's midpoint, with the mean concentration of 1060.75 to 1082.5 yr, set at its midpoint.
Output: 0.27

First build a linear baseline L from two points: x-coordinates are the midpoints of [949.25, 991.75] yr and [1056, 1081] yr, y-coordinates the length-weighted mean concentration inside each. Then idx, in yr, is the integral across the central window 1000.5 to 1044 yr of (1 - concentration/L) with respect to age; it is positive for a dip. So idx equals -1.9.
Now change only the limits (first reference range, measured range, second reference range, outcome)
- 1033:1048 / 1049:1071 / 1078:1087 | 4.80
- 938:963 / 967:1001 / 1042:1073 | -2.99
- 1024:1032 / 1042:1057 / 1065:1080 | 6.80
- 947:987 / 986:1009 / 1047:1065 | -4.24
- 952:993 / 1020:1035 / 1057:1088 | -0.36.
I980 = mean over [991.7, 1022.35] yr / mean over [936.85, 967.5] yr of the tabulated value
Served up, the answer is 1.05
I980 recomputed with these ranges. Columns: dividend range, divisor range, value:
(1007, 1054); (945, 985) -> 0.92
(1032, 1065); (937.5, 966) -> 0.78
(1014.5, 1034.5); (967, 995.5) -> 1.03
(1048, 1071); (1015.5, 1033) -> 0.73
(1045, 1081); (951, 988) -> 0.84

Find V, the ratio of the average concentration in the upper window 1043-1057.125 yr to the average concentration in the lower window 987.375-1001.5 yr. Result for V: 0.54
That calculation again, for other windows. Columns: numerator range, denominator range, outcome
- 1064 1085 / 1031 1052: 1.29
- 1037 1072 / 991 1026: 0.75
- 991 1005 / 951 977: 1.04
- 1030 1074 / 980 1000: 0.83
